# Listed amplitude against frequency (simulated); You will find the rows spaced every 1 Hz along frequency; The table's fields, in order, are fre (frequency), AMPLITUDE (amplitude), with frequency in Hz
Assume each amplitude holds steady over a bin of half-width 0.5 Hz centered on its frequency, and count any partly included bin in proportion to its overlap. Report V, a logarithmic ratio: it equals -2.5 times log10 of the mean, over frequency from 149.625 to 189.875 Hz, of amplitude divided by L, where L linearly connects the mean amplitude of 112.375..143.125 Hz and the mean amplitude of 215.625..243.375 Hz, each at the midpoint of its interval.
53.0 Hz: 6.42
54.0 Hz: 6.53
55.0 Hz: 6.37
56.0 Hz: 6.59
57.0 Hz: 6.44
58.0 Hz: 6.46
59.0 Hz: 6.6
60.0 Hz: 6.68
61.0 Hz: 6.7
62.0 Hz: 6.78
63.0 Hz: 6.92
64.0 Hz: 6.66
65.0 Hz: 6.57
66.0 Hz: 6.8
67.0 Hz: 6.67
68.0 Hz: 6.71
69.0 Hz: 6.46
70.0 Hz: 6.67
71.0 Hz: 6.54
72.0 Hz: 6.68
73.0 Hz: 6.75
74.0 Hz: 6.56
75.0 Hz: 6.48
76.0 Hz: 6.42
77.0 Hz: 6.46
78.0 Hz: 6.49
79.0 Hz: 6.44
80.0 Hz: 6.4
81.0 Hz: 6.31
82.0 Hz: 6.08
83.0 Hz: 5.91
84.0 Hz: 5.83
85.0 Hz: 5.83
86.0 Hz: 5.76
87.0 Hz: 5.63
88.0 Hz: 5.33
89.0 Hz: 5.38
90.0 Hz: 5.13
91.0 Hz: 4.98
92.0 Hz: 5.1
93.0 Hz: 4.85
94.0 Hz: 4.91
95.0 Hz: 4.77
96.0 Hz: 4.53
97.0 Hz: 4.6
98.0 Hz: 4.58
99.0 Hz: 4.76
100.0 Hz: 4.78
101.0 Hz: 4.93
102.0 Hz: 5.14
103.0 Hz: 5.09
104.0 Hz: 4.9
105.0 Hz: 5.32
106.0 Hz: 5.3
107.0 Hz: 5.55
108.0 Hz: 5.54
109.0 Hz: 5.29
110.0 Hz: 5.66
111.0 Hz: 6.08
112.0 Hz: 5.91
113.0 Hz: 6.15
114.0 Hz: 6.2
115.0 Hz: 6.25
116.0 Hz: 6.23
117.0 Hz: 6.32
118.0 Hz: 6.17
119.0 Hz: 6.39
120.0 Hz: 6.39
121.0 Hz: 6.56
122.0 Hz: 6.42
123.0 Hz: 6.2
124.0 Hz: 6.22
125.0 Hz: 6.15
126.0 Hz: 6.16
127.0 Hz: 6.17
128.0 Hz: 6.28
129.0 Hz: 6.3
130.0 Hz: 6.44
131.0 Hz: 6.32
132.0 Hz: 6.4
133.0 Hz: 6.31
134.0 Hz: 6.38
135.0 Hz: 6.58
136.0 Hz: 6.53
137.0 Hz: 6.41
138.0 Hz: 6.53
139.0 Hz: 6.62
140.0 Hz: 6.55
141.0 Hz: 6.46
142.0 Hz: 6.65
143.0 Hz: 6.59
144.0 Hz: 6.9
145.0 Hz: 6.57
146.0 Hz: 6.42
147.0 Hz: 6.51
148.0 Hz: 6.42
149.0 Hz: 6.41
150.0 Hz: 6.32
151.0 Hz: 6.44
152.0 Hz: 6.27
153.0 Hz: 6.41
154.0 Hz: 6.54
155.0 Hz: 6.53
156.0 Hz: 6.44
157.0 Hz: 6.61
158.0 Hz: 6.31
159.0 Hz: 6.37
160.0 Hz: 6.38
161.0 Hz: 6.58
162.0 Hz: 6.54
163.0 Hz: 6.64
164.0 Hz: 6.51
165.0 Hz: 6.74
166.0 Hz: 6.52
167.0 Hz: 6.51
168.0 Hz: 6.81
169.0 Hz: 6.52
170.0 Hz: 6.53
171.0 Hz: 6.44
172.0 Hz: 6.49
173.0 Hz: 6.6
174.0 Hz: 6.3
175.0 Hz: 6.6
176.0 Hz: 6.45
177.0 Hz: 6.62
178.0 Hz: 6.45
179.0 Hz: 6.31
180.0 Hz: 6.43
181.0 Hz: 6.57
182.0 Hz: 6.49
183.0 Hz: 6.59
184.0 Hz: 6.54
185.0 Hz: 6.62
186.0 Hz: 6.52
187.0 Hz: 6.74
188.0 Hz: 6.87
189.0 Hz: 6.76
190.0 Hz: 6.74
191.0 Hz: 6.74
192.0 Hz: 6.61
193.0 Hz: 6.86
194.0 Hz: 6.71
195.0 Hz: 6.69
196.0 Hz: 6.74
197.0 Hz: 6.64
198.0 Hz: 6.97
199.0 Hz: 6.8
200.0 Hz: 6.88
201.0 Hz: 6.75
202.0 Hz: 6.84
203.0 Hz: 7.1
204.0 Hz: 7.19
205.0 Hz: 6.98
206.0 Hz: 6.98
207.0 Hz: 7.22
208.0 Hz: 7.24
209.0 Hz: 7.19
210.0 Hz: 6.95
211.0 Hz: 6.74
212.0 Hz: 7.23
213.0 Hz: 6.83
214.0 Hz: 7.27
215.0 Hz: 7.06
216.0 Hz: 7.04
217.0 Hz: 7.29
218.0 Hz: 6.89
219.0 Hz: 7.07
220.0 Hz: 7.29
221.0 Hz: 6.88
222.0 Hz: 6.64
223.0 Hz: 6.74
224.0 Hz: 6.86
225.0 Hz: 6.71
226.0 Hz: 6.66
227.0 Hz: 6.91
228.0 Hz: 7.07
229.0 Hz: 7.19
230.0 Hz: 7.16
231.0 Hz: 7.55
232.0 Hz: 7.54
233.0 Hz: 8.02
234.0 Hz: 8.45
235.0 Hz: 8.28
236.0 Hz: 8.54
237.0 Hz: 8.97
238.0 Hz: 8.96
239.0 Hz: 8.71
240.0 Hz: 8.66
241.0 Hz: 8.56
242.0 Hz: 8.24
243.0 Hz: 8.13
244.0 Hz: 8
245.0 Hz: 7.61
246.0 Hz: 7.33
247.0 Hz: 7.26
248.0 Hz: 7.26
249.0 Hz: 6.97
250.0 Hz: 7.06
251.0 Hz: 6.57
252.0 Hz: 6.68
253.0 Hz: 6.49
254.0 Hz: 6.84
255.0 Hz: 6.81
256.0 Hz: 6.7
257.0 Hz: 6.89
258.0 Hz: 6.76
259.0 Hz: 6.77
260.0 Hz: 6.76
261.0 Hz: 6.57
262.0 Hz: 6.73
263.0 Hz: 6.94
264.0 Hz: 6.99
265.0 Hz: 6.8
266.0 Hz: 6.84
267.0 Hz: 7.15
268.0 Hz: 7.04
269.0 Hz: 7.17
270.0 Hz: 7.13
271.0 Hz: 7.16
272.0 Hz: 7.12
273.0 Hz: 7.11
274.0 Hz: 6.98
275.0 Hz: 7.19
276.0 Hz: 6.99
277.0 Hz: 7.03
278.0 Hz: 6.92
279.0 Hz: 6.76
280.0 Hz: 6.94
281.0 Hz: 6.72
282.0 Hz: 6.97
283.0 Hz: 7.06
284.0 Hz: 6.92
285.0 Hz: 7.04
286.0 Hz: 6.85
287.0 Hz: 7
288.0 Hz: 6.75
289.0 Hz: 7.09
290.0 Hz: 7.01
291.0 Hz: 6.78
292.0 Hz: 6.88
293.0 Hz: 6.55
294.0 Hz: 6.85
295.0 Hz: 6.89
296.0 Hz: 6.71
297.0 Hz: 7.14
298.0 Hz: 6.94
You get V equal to 0.06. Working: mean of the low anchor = 6.36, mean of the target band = 6.53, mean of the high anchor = 7.61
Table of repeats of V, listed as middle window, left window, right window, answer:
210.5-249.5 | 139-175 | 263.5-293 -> -0.108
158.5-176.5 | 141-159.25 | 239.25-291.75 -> 0.008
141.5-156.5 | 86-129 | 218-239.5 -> -0.042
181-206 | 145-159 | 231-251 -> 0.061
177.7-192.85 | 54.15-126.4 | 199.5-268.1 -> 0.032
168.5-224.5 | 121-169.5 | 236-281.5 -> 0.004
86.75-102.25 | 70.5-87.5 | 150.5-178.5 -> 0.264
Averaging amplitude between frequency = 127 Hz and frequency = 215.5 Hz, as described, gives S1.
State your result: 6.63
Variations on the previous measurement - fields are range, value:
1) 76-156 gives 5.96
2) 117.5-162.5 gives 6.43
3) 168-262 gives 7.05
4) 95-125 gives 5.63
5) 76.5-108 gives 5.39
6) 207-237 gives 7.25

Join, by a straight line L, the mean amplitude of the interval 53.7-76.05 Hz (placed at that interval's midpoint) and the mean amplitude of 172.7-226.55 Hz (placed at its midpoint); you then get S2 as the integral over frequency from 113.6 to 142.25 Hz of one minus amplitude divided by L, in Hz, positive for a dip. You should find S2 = 1.5 Hz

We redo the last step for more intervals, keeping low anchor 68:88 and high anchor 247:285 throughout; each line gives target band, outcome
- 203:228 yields -0.92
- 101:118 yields 1.91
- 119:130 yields 0.25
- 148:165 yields 0.23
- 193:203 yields -0.16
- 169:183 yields 0.27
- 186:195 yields -0.10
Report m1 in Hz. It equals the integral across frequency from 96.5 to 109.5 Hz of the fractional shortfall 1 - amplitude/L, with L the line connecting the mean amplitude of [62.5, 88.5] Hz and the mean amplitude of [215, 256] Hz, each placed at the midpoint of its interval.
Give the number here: 3.0 Hz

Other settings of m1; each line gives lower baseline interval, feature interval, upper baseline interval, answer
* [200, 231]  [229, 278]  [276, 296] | -2.90 Hz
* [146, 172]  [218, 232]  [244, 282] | -0.43 Hz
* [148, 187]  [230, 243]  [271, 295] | -2.99 Hz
